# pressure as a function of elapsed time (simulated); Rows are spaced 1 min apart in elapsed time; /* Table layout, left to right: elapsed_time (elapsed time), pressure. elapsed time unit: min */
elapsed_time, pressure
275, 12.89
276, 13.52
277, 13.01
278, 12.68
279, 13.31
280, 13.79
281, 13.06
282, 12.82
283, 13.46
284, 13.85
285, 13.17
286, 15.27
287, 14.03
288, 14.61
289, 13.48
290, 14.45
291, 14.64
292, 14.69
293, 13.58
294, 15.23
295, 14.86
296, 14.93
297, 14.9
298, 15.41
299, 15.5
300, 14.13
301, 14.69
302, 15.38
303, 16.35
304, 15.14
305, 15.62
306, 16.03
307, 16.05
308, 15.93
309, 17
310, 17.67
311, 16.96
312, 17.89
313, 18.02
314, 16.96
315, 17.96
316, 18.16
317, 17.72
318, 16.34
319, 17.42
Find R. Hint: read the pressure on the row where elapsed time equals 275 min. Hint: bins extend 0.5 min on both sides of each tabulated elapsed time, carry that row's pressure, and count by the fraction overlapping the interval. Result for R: 12.89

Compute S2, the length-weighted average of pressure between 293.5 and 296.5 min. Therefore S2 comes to 15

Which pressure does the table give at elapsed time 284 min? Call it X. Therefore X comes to 13.85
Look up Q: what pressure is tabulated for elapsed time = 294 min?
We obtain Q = 15.23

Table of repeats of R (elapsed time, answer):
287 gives 14.03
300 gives 14.13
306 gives 16.03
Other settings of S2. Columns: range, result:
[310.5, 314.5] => 17.5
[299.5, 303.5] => 15.1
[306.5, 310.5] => 16.7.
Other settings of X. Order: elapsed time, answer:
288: 14.61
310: 17.67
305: 15.62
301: 14.69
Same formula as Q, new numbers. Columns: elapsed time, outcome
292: 14.69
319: 17.42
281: 13.06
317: 17.72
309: 17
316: 18.16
